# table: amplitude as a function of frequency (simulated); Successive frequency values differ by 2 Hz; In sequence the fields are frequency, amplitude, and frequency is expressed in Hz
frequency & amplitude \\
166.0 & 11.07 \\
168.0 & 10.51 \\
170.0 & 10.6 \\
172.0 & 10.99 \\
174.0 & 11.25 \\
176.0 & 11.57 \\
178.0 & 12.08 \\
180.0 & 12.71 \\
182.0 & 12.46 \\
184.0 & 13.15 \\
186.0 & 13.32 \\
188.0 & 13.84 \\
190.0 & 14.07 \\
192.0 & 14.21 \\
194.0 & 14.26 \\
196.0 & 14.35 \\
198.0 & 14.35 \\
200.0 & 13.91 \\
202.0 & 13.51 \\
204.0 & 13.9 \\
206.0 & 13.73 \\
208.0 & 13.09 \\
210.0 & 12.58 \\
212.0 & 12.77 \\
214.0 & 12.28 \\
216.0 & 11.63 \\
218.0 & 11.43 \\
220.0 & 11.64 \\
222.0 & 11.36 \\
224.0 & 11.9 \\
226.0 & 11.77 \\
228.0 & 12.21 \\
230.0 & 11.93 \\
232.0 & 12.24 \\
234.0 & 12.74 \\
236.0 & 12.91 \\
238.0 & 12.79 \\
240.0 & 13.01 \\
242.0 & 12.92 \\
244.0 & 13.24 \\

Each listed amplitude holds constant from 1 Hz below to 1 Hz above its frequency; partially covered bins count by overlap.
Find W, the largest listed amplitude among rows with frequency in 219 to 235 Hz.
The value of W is 12.74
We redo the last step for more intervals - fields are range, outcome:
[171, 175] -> 11.25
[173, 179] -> 12.08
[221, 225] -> 11.9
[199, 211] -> 13.91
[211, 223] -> 12.77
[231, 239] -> 12.91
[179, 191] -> 14.07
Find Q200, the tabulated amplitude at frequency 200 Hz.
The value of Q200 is 13.91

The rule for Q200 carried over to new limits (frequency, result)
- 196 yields 14.35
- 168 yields 10.51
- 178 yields 12.08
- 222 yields 11.36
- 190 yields 14.07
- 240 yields 13.01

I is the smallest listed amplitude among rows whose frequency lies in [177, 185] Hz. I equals 12.08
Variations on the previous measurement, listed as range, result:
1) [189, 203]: 13.51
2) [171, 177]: 10.99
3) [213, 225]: 11.36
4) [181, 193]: 12.46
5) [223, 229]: 11.77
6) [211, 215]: 12.28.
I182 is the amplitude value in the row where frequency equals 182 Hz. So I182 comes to 12.46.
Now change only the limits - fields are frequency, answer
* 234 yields 12.74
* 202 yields 13.51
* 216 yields 11.63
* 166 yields 11.07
